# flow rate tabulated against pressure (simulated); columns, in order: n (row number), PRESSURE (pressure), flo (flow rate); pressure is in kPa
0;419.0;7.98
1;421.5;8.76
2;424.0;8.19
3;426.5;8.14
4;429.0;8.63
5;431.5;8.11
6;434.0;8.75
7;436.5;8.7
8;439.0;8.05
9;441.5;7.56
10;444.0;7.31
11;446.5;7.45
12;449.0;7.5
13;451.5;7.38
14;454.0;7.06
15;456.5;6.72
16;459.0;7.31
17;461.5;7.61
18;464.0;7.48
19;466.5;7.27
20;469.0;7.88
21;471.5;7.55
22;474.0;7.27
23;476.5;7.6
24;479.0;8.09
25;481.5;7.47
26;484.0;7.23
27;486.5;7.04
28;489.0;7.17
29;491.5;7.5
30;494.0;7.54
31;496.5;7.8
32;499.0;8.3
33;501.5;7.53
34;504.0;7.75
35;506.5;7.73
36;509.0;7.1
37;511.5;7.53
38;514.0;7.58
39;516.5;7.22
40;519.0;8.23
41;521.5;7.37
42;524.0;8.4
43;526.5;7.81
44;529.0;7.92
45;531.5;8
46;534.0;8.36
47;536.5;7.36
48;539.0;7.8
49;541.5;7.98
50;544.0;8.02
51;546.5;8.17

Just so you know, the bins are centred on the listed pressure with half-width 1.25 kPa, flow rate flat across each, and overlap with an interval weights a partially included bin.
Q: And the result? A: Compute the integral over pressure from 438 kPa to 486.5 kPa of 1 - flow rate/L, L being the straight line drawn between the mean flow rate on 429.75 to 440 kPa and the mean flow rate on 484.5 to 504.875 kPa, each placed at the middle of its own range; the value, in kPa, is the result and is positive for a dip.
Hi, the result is 3.5 kPa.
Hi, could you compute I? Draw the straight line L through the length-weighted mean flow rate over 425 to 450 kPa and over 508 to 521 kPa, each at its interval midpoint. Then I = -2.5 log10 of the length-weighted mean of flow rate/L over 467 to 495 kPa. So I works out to 0.038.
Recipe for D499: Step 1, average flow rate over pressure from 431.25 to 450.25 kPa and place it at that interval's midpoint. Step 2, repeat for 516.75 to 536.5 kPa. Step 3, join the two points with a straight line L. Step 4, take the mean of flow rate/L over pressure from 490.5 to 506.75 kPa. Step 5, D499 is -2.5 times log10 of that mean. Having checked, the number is 0.03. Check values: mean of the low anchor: 7.92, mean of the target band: 7.74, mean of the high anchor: 7.93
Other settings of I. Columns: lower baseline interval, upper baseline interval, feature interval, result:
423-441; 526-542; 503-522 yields 0.058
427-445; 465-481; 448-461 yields 0.097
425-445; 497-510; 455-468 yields 0.100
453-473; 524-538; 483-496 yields 0.038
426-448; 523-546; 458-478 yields 0.074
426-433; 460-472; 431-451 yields 0.025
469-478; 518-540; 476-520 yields 0.019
